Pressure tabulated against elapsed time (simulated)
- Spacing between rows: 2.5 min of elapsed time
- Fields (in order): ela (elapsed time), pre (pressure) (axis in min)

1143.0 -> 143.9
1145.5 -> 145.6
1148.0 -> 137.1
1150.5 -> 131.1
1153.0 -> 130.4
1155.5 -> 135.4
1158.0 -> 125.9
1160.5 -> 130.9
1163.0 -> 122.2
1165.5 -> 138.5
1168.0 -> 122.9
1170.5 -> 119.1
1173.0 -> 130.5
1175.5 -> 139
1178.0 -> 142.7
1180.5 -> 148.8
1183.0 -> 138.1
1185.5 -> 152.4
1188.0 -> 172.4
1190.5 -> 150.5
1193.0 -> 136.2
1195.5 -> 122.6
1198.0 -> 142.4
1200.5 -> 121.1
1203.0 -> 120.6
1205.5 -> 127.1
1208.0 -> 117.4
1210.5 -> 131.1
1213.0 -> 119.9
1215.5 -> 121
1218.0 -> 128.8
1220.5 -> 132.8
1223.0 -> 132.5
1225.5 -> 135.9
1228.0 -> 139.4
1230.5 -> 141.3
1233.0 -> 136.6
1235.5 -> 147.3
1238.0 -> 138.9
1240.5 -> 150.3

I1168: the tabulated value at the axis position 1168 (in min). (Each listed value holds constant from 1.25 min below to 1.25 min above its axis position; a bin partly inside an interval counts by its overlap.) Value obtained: 122.9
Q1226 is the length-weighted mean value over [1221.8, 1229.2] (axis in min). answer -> 136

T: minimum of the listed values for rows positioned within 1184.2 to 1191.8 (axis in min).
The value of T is 150.5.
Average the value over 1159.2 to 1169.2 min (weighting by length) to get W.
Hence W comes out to 129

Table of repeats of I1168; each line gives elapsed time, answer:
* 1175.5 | 139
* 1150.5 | 131.1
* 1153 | 130.4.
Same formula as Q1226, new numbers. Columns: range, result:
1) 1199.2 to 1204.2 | 121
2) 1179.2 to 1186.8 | 147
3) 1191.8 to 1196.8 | 129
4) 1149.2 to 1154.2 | 131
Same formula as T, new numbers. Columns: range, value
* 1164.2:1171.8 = 119.1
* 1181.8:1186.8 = 138.1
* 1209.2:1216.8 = 119.9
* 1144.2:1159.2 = 125.9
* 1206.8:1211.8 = 117.4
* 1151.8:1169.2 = 122.2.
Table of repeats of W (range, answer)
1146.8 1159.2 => 132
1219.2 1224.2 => 133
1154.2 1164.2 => 129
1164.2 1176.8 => 130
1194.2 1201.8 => 129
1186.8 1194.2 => 153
